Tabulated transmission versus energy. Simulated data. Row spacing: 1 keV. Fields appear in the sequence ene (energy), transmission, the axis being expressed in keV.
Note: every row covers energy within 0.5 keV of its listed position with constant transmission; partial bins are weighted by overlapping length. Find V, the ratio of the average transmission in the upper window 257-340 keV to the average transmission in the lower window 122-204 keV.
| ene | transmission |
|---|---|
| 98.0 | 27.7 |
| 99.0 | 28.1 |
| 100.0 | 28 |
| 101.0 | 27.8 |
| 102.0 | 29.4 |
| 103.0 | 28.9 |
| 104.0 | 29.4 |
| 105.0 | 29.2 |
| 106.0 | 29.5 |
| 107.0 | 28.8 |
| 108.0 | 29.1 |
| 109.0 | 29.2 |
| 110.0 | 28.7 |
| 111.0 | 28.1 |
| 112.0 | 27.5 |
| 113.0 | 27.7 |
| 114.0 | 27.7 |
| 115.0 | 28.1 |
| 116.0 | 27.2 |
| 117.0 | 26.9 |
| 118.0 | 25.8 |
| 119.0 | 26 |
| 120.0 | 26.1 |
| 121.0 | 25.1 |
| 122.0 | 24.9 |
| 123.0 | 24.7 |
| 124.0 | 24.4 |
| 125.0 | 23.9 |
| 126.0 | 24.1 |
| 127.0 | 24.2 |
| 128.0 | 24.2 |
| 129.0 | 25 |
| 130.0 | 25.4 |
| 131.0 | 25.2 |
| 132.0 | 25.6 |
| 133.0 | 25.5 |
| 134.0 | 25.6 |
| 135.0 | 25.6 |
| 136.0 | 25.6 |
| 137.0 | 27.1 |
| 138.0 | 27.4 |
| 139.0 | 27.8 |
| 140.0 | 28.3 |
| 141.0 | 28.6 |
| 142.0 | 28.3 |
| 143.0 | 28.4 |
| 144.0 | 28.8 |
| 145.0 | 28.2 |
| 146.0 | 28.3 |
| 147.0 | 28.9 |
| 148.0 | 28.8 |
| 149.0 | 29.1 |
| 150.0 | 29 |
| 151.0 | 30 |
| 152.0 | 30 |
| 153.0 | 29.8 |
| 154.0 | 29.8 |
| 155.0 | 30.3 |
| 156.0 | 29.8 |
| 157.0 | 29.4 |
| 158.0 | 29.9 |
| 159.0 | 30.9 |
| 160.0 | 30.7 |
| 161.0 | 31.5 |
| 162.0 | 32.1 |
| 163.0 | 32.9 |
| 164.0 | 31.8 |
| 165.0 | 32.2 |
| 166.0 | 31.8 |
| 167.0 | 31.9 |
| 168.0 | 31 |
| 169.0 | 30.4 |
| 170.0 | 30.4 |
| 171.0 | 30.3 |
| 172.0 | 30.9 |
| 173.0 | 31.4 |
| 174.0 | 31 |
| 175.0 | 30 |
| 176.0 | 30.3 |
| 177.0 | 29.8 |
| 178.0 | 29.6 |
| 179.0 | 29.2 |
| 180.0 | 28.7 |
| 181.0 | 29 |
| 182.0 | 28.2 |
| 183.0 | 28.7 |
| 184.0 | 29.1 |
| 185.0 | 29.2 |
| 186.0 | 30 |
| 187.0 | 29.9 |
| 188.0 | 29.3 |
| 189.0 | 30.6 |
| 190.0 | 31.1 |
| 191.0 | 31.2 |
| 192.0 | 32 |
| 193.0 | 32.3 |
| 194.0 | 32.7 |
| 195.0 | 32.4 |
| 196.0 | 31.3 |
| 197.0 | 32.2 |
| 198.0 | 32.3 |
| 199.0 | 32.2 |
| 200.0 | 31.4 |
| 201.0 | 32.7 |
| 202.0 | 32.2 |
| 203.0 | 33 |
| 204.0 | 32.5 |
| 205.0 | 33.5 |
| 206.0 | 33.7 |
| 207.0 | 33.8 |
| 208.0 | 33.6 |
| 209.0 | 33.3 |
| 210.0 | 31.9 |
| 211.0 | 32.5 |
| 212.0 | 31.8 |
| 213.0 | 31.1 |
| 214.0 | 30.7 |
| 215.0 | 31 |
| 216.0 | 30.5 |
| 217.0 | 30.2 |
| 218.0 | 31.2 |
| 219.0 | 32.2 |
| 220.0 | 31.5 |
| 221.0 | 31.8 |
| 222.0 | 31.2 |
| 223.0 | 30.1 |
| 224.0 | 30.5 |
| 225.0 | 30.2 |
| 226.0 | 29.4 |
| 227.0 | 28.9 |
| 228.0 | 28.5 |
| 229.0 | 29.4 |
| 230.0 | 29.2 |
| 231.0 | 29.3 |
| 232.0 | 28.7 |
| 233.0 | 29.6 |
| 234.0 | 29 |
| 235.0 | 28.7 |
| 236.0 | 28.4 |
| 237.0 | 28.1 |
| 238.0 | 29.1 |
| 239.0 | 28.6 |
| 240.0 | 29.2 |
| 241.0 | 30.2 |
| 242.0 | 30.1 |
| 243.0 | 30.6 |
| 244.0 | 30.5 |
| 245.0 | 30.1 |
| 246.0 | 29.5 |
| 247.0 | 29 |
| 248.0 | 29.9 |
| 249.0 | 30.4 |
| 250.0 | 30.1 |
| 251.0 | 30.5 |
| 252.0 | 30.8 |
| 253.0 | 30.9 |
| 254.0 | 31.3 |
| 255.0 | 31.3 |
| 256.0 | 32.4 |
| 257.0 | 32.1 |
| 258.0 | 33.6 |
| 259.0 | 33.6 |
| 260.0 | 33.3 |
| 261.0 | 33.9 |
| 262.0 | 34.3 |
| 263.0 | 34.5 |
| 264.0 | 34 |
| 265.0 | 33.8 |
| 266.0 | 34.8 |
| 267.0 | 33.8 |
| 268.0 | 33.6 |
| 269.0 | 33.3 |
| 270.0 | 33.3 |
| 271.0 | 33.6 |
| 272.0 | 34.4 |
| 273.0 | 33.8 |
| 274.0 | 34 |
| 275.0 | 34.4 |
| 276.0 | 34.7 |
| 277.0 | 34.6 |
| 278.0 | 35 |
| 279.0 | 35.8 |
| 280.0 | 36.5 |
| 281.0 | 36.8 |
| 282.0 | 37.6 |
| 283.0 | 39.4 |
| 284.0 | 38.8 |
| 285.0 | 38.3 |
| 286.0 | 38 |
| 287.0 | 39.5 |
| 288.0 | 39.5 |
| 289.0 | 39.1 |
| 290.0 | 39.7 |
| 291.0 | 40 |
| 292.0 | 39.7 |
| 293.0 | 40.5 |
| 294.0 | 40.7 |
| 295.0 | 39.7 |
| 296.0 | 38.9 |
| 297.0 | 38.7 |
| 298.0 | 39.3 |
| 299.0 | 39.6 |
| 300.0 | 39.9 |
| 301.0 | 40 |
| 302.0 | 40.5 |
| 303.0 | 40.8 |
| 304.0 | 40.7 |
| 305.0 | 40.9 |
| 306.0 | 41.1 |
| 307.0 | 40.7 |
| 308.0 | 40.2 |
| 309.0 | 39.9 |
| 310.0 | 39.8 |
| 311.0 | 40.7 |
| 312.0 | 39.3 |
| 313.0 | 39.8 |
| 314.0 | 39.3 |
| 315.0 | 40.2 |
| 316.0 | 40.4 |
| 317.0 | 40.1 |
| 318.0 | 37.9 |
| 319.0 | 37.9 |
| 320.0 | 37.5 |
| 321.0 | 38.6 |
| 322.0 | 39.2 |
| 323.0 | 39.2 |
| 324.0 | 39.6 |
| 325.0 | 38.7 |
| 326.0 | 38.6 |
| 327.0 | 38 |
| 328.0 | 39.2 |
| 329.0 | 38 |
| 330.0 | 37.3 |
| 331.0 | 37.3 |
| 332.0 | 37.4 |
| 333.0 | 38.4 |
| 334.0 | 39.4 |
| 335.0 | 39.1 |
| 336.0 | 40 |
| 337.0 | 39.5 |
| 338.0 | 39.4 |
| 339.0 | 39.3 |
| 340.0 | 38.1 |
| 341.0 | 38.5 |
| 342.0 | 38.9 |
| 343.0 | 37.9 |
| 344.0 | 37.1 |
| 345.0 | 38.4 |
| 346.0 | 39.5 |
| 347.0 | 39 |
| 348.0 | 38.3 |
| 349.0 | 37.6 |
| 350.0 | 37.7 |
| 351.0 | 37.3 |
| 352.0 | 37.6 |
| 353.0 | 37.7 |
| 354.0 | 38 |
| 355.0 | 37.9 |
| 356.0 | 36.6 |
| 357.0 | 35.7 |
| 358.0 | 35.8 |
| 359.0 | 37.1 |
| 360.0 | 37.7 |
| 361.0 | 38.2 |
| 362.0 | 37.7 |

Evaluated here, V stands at 1.29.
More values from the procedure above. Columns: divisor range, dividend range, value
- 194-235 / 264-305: 1.20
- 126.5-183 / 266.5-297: 1.27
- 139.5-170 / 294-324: 1.32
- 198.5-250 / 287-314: 1.30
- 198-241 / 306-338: 1.27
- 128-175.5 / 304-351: 1.34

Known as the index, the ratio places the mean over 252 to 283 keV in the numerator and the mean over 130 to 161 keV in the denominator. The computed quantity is 1.20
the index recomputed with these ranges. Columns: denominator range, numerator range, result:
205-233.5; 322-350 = 1.25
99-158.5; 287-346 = 1.43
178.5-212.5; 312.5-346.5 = 1.23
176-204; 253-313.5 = 1.20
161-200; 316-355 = 1.25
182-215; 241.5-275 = 1.02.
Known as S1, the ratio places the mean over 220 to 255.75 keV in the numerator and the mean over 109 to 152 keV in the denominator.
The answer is 1.1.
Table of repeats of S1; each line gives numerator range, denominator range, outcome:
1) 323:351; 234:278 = 1.21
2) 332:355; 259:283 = 1.11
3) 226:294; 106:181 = 1.17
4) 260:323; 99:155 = 1.38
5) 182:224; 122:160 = 1.15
